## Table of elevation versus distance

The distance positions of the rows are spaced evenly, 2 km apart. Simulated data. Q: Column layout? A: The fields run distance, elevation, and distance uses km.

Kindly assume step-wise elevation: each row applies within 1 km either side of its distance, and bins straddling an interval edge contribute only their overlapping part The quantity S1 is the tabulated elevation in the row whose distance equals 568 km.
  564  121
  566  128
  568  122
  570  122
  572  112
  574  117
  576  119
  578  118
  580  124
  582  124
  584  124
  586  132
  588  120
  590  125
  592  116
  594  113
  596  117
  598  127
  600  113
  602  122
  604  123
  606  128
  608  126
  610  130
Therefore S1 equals 122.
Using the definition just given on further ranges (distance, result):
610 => 130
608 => 126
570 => 122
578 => 118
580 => 124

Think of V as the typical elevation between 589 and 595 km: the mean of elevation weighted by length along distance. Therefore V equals 118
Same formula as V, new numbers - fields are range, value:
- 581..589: 125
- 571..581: 118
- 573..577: 118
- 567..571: 122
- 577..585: 122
